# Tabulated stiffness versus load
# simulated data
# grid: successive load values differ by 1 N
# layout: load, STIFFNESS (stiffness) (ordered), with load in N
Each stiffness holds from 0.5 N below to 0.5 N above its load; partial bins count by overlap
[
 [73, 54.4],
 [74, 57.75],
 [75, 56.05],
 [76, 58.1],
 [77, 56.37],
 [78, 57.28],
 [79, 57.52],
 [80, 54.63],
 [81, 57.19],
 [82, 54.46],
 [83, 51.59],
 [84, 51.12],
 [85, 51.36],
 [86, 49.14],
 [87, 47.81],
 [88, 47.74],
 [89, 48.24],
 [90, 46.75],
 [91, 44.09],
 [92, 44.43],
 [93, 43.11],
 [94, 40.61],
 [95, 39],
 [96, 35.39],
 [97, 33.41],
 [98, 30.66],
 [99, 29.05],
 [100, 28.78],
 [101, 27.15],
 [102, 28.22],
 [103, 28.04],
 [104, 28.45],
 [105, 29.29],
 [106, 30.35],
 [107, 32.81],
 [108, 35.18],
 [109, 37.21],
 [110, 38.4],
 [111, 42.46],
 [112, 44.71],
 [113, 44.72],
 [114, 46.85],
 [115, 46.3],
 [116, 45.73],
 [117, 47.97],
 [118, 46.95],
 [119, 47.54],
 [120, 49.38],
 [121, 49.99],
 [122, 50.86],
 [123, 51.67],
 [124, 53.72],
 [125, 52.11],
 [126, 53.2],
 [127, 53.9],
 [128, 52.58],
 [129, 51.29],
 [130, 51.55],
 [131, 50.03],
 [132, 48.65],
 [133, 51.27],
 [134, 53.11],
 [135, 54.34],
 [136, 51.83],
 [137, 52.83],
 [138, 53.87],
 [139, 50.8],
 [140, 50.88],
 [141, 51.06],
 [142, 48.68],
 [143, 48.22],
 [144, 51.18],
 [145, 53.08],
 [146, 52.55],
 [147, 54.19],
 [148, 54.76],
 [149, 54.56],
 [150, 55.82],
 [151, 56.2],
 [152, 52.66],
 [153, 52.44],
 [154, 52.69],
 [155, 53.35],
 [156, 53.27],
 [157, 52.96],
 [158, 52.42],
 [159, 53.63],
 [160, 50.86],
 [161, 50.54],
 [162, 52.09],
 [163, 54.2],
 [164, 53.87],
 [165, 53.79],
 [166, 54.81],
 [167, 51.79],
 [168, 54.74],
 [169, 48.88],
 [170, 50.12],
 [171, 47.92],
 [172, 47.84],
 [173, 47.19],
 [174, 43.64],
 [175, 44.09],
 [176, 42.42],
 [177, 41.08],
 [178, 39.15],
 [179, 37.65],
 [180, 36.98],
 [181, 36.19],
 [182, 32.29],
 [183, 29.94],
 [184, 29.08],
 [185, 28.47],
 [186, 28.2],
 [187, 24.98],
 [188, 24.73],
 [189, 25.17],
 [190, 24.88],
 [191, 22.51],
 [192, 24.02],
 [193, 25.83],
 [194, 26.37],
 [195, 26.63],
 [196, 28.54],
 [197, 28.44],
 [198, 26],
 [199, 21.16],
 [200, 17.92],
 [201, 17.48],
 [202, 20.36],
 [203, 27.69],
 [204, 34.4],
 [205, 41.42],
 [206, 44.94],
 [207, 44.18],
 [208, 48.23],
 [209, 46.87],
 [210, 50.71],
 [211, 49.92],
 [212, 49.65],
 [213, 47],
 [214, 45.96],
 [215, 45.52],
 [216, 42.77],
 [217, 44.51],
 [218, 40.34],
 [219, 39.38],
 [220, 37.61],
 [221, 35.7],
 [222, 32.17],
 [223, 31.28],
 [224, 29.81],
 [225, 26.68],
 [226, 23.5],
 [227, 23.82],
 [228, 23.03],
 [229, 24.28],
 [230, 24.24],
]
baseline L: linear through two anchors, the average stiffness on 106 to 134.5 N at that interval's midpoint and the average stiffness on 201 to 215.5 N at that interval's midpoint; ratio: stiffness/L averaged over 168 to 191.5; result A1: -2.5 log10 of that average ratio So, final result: 0.19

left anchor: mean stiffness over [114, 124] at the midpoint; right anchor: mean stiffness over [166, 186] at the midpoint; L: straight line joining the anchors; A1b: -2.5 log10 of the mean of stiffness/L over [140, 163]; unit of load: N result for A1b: -0.18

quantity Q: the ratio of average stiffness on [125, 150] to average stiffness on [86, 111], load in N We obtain 1.4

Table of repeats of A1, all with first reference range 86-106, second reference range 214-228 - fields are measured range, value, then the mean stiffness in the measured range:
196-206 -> 0.28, 27.2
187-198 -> 0.35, 25.7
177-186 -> 0.05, 33.8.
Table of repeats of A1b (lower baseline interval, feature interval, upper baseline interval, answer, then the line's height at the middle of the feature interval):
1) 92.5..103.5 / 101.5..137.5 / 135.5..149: -0.07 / 42.2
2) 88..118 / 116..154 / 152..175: -0.15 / 45.1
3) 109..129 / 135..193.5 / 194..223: -0.06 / 42.4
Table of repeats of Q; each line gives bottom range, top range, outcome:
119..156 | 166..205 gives 0.65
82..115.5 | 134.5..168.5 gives 1.33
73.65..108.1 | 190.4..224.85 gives 0.81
